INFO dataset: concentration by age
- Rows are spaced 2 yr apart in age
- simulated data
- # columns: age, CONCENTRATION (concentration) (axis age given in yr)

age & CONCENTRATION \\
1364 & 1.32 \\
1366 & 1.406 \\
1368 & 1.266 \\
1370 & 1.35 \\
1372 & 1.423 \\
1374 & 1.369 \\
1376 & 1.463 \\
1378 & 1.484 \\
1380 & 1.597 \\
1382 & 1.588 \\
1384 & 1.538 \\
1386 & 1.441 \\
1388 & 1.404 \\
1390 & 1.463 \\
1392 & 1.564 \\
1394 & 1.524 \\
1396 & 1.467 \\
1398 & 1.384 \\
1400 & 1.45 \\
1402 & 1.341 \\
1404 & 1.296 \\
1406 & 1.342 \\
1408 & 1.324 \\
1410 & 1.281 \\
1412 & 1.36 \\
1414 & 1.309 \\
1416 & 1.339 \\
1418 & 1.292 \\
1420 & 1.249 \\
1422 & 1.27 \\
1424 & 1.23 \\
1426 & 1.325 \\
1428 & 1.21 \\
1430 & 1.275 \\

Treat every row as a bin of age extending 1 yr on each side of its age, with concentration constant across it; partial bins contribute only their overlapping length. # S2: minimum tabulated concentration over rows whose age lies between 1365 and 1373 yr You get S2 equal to 1.266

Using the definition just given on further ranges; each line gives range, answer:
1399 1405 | 1.296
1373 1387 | 1.369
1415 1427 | 1.23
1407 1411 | 1.281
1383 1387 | 1.441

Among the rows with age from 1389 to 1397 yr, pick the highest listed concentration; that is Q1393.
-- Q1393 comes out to 1.564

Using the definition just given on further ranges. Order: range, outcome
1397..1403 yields 1.45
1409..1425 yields 1.36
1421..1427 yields 1.325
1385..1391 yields 1.463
